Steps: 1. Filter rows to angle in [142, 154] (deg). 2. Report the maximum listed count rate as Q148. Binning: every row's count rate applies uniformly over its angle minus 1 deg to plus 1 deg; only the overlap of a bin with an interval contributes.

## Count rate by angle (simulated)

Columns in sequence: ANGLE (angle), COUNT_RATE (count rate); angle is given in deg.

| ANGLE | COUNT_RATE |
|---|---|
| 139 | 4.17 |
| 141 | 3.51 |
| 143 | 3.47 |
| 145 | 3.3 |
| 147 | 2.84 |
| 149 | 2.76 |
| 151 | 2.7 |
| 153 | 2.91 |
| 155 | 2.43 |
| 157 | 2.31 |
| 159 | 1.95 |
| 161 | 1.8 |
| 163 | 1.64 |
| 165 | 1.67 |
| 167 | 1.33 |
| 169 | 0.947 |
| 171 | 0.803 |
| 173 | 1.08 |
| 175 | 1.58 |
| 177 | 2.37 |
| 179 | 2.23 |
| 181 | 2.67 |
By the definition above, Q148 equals 3.47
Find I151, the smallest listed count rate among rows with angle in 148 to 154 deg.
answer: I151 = 2.7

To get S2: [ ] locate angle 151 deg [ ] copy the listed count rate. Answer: 2.7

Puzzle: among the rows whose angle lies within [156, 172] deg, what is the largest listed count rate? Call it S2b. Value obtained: 2.31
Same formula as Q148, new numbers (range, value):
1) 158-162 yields 1.95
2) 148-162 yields 2.91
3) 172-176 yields 1.58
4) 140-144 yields 3.51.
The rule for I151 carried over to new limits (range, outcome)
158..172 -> 0.803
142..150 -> 2.76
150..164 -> 1.64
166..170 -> 0.947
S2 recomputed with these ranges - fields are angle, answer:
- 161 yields 1.8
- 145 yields 3.3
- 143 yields 3.47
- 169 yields 0.947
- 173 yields 1.08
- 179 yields 2.23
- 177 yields 2.37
